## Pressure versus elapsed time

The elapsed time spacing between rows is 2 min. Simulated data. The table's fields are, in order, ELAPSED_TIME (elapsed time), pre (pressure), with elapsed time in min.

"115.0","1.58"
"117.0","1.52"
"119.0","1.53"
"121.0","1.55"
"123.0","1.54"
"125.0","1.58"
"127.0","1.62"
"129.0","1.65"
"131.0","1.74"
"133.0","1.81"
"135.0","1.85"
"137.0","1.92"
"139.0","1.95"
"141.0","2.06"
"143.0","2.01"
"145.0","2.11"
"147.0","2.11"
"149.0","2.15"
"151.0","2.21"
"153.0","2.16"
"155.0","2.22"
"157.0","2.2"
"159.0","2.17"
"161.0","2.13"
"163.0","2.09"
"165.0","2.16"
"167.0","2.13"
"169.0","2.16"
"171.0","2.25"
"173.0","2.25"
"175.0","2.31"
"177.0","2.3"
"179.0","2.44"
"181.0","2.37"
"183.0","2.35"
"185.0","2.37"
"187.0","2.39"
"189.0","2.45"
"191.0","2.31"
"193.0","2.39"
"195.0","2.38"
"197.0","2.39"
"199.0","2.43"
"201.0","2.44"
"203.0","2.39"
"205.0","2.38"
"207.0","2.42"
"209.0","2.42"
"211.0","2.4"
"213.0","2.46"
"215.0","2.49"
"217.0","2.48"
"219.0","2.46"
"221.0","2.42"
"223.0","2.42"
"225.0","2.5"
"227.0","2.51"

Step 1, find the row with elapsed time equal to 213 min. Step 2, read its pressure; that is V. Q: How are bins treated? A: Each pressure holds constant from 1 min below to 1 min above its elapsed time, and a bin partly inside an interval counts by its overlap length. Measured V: 2.46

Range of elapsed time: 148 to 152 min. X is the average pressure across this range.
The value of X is 2.18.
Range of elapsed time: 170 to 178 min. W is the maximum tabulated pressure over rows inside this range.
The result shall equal 2.31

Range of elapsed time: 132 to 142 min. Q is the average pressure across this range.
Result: 1.92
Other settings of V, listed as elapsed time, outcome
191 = 2.31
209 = 2.42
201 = 2.44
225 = 2.5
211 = 2.4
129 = 1.65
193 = 2.39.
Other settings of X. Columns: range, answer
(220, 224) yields 2.42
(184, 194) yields 2.38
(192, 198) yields 2.39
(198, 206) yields 2.41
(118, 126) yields 1.55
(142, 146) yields 2.06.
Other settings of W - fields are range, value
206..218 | 2.49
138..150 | 2.15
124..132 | 1.74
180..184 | 2.37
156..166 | 2.2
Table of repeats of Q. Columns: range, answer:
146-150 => 2.13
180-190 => 2.39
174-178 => 2.3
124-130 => 1.62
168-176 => 2.24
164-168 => 2.15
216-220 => 2.47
